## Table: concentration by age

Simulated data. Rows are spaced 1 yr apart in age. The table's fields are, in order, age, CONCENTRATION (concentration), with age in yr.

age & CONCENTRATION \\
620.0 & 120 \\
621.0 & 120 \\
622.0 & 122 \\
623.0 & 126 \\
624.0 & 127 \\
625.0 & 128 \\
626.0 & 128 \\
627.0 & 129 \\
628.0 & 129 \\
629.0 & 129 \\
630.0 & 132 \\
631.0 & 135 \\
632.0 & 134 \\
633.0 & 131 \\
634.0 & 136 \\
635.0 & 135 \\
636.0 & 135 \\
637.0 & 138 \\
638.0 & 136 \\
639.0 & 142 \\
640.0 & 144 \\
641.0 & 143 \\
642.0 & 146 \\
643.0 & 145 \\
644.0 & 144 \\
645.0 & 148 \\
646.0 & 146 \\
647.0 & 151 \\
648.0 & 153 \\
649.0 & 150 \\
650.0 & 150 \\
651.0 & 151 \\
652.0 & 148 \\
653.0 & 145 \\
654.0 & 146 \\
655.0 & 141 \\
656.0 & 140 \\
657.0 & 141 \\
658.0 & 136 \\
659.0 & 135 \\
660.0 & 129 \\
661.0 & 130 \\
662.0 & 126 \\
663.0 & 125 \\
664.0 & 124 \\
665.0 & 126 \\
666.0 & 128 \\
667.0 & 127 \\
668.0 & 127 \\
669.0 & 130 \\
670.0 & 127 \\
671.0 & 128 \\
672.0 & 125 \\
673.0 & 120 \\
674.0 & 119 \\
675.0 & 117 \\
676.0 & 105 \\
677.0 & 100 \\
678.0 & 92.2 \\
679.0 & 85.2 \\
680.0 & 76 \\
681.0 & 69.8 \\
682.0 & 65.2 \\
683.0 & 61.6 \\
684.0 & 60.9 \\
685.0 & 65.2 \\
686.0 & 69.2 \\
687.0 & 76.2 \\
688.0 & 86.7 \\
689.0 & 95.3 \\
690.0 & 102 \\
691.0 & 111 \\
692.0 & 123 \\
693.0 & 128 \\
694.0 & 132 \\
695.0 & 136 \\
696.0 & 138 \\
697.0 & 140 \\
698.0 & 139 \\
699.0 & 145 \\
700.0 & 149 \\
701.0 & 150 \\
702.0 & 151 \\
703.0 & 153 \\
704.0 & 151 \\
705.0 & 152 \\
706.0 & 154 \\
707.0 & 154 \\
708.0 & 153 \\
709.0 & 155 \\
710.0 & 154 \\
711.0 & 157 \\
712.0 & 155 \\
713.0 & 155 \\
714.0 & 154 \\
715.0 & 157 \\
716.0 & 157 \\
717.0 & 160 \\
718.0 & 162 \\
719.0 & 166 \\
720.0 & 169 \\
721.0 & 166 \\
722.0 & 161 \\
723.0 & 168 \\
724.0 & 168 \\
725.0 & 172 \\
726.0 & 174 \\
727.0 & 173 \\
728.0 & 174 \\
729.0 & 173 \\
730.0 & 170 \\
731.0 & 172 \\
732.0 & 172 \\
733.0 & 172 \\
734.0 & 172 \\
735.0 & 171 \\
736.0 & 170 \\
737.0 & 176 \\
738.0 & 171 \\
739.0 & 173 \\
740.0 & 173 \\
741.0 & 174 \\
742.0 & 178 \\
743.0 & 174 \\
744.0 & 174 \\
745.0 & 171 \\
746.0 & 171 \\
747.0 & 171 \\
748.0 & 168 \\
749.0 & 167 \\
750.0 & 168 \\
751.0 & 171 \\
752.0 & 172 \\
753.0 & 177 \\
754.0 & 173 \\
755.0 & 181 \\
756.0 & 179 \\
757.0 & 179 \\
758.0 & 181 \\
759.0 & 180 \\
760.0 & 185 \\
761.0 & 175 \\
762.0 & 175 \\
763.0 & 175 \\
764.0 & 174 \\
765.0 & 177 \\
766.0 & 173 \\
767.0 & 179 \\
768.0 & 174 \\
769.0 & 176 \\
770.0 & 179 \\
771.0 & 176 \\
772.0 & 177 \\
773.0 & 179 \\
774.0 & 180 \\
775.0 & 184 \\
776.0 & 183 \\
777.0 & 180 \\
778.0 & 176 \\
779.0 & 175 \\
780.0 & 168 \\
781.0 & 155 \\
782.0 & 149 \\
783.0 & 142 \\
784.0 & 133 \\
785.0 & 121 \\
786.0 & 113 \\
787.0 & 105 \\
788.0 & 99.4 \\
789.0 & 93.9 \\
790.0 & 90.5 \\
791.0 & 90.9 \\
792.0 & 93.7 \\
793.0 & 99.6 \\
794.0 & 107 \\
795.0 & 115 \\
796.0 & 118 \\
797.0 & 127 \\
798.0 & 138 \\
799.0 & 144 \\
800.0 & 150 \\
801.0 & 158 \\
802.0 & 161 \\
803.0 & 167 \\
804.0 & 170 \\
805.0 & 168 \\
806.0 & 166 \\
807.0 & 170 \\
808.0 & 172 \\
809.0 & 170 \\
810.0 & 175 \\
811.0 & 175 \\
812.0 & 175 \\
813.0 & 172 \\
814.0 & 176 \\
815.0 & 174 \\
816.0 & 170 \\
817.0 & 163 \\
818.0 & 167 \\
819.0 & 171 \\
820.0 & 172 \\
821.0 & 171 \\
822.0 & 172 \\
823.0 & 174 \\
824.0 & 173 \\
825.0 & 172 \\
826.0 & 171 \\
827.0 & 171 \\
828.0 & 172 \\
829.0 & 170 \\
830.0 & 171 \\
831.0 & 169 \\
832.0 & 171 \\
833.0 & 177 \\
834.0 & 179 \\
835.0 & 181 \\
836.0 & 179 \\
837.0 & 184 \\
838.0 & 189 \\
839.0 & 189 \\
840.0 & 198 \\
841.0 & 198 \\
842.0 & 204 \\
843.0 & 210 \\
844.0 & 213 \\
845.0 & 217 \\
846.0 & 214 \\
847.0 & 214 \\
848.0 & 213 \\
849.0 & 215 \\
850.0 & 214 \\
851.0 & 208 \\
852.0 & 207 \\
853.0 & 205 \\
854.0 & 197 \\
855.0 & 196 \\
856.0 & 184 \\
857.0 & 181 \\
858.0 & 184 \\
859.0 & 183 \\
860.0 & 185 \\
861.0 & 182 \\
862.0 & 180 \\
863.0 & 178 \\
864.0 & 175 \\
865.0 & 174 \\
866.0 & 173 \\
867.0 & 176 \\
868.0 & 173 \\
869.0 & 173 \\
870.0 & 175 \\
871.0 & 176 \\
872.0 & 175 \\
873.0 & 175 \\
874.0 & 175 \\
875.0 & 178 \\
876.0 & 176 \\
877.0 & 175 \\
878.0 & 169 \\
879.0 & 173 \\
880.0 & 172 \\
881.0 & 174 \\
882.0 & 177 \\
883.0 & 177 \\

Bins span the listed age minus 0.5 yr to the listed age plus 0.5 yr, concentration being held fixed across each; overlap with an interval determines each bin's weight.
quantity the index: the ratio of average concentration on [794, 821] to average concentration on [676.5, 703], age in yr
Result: 1.50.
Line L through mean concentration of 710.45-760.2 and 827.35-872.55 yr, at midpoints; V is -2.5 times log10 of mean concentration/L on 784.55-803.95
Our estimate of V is 0.422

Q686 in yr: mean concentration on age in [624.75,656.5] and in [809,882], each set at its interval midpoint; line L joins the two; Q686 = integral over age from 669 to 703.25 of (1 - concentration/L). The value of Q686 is 9.1 yr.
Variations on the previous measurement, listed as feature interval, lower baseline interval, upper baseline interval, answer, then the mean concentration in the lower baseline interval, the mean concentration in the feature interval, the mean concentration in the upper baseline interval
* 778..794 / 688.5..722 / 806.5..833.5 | 3.98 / 146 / 123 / 172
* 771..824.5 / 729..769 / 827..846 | 8.60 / 174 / 152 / 188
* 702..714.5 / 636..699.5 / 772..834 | -2.01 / 123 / 154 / 155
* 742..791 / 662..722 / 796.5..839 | -3.97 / 127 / 164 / 169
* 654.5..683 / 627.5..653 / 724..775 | 6.26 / 141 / 117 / 174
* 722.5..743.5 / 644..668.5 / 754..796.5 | -3.40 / 139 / 172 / 154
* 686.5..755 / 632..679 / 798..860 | -2.23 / 133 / 157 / 181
